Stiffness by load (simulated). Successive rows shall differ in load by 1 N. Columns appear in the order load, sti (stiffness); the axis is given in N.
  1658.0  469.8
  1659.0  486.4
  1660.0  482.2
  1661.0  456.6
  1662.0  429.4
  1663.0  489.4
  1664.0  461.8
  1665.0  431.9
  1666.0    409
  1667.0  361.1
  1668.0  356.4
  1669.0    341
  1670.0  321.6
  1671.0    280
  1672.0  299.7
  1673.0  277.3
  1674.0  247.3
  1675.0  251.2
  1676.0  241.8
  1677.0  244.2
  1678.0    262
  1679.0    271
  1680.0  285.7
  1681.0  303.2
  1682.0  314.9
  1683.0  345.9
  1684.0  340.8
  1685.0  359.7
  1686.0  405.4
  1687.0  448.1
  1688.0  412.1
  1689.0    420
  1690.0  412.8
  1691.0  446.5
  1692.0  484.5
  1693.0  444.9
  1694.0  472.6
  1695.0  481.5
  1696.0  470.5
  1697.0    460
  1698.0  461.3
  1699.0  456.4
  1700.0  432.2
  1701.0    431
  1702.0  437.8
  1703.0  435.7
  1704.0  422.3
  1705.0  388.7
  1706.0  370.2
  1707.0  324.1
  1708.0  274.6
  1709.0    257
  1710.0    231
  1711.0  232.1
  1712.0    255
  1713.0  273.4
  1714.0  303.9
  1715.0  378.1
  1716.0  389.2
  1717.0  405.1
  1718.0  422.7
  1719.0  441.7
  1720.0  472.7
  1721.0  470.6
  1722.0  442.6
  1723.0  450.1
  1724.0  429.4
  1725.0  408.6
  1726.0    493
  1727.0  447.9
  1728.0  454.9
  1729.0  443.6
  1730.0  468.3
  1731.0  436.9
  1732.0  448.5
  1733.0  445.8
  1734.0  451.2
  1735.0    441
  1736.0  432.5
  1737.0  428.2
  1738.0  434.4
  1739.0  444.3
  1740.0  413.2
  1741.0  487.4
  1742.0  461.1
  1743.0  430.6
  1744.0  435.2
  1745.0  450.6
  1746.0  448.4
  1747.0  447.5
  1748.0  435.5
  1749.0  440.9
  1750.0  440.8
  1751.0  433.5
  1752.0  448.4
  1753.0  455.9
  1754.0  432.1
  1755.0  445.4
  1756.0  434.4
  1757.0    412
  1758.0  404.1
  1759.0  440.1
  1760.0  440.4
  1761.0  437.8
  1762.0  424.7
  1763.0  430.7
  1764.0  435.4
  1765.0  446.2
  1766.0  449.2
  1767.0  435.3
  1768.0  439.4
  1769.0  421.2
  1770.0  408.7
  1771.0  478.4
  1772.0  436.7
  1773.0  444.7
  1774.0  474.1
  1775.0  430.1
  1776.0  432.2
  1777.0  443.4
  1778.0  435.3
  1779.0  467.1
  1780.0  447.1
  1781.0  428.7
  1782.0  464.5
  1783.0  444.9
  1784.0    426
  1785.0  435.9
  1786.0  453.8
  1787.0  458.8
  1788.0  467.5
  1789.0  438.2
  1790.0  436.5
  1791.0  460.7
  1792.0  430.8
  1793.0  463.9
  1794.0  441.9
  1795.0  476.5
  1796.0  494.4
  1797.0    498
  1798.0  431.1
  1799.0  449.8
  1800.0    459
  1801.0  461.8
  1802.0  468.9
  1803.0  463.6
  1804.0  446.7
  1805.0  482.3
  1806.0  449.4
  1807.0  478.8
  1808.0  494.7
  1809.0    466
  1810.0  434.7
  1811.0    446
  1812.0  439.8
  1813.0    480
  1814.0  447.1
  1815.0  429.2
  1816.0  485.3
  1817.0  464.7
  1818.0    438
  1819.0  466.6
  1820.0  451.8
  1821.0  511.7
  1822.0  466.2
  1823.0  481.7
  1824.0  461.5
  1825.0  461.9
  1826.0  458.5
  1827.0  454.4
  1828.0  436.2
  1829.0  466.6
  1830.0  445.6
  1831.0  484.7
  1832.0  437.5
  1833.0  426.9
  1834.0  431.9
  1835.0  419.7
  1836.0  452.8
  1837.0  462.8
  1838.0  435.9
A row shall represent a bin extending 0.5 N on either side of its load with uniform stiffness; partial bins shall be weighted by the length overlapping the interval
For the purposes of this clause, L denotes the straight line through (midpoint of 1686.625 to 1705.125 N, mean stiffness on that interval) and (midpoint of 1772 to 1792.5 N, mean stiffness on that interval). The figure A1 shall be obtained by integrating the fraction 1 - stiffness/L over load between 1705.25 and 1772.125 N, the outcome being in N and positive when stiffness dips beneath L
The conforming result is 4.1 N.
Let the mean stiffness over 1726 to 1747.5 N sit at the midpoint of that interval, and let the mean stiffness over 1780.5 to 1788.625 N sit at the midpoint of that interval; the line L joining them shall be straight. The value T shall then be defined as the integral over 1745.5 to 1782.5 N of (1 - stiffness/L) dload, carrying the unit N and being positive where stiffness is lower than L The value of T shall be 0.6 N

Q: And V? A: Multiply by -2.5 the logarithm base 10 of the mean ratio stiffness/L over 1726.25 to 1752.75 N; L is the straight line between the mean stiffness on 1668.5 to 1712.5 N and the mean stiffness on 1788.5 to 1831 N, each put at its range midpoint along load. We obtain -0.12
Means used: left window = 358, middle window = 445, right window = 460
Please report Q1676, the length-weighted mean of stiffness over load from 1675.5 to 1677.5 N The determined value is 243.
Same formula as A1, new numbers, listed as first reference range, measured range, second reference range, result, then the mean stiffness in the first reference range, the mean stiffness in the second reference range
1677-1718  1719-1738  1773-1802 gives -2.22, 374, 452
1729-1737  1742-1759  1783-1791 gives 0.28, 445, 446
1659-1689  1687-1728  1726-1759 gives -0.95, 353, 442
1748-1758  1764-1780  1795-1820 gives 0.09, 436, 462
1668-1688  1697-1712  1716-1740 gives 0.41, 311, 442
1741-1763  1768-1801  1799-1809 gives 0.48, 439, 466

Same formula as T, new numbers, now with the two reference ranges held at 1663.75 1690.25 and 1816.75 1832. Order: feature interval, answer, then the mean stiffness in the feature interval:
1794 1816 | -0.8 N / 462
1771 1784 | -0.7 N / 446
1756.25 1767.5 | -0.7 N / 432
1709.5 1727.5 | -0.7 N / 386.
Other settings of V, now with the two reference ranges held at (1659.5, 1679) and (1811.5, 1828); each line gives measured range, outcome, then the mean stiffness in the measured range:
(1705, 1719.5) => 0.16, 328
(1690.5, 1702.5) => -0.23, 457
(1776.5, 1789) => -0.03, 447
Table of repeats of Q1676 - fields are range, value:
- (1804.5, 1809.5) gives 474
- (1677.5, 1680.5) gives 273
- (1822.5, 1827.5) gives 464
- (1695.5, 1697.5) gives 465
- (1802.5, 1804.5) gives 455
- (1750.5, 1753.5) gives 446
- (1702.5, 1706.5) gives 404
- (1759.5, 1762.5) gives 434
